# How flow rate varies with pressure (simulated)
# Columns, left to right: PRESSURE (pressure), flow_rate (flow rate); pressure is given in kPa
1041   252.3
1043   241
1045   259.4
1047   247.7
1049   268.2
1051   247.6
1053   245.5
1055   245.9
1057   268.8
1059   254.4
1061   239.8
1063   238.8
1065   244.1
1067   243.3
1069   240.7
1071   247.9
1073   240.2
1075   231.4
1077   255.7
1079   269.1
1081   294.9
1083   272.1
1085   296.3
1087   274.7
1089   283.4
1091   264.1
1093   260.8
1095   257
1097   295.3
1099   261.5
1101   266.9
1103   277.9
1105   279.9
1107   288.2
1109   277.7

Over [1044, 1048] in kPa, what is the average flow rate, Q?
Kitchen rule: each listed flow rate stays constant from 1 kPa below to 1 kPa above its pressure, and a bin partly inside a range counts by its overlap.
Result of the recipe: 254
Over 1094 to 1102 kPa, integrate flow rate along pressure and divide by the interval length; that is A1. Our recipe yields 270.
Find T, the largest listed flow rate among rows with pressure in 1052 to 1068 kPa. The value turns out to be 268.8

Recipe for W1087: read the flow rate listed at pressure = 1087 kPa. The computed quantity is 274.7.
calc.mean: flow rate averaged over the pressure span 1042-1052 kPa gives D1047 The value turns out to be 253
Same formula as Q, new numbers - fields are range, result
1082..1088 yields 281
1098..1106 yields 272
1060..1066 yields 241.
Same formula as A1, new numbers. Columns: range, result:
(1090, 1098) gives 269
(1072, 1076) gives 236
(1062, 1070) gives 242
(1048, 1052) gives 258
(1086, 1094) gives 271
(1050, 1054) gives 247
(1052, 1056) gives 246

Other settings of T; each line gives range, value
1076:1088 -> 296.3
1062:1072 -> 247.9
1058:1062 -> 254.4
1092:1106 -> 295.3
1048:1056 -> 268.2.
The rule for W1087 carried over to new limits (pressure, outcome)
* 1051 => 247.6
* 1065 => 244.1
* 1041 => 252.3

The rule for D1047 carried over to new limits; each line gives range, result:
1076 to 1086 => 278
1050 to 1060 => 252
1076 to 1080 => 262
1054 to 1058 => 257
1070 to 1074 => 244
